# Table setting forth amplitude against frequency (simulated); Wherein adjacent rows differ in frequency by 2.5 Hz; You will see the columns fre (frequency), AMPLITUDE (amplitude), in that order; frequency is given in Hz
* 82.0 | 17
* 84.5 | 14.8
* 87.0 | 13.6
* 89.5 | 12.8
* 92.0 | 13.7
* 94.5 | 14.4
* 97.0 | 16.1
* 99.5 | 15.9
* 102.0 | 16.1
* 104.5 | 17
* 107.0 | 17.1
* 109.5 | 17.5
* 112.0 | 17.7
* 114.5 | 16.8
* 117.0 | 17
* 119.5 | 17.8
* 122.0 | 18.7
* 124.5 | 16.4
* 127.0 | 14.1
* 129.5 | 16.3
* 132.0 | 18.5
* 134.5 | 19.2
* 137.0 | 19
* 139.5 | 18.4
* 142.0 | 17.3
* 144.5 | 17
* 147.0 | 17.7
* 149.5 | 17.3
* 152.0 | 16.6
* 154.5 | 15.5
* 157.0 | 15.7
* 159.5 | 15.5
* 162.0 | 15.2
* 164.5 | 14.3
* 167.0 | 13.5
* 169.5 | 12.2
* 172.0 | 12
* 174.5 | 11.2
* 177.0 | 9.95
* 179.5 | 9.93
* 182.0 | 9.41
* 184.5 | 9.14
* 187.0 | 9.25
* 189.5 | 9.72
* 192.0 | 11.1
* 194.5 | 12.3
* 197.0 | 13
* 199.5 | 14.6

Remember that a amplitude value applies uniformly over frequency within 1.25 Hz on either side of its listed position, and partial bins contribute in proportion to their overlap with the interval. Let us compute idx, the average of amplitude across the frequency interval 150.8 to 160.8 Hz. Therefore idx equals 15.8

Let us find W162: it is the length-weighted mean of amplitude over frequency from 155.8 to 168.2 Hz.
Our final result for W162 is 14.8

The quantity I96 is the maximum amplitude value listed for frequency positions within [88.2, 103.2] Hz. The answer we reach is 16.1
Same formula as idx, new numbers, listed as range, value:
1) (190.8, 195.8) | 11.7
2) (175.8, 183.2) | 9.76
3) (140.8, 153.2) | 17.2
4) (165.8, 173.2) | 12.6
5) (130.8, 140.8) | 18.8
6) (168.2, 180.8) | 11.1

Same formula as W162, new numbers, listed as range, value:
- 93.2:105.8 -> 15.9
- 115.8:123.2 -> 17.8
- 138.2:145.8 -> 17.6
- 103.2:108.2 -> 17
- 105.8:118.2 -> 17.2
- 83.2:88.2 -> 14.2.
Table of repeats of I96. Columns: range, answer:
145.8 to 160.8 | 17.7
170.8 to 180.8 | 12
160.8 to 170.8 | 15.2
